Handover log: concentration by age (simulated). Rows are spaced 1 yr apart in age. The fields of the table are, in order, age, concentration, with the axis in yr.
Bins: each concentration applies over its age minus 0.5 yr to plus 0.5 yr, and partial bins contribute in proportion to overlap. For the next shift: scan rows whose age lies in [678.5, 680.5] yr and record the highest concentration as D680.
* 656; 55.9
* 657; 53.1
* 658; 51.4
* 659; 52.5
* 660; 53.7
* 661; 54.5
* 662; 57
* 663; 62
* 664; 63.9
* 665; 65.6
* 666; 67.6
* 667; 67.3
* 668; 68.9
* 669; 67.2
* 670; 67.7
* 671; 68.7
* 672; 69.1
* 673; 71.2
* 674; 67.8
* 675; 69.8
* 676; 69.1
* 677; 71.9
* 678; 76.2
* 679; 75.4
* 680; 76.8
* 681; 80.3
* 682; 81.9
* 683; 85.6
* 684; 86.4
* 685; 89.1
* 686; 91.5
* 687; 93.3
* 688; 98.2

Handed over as 76.8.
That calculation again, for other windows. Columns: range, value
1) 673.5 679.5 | 76.2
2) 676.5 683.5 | 85.6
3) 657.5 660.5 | 53.7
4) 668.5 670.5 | 67.7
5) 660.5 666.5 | 67.6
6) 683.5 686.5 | 91.5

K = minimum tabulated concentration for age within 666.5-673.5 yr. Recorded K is 67.2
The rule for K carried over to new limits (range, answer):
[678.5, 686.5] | 75.4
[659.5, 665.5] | 53.7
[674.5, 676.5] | 69.1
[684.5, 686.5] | 89.1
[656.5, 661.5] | 51.4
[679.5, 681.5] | 76.8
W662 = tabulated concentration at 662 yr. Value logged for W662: 57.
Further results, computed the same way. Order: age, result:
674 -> 67.8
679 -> 75.4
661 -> 54.5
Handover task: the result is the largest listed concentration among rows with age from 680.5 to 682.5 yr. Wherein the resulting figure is 81.9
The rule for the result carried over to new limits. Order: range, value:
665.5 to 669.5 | 68.9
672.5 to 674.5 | 71.2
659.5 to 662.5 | 57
